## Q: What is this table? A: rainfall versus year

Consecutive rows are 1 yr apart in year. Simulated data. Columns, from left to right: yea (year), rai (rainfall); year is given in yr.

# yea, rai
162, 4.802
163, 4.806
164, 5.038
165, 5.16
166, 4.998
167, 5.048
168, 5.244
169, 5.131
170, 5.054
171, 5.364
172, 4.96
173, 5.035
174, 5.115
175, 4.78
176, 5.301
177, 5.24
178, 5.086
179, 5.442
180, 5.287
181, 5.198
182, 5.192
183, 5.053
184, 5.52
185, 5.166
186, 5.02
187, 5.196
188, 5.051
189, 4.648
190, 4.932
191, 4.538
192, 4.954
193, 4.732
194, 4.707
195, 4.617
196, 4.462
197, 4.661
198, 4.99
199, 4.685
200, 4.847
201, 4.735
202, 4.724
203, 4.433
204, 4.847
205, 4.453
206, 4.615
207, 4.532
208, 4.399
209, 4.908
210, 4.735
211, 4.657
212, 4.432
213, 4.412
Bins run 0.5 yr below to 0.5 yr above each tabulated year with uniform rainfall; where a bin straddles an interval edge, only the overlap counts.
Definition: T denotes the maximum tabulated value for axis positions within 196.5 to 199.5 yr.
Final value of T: 4.99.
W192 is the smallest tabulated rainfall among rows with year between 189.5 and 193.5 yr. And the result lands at 4.538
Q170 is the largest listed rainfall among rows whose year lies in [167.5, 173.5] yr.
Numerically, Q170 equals 5.364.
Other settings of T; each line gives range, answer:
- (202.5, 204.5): 4.847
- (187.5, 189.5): 5.051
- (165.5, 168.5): 5.244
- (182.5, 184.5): 5.52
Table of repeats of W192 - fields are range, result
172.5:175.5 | 4.78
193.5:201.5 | 4.462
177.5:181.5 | 5.086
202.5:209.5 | 4.399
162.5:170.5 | 4.806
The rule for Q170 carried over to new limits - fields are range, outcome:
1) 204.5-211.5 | 4.908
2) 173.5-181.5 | 5.442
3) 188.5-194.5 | 4.954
